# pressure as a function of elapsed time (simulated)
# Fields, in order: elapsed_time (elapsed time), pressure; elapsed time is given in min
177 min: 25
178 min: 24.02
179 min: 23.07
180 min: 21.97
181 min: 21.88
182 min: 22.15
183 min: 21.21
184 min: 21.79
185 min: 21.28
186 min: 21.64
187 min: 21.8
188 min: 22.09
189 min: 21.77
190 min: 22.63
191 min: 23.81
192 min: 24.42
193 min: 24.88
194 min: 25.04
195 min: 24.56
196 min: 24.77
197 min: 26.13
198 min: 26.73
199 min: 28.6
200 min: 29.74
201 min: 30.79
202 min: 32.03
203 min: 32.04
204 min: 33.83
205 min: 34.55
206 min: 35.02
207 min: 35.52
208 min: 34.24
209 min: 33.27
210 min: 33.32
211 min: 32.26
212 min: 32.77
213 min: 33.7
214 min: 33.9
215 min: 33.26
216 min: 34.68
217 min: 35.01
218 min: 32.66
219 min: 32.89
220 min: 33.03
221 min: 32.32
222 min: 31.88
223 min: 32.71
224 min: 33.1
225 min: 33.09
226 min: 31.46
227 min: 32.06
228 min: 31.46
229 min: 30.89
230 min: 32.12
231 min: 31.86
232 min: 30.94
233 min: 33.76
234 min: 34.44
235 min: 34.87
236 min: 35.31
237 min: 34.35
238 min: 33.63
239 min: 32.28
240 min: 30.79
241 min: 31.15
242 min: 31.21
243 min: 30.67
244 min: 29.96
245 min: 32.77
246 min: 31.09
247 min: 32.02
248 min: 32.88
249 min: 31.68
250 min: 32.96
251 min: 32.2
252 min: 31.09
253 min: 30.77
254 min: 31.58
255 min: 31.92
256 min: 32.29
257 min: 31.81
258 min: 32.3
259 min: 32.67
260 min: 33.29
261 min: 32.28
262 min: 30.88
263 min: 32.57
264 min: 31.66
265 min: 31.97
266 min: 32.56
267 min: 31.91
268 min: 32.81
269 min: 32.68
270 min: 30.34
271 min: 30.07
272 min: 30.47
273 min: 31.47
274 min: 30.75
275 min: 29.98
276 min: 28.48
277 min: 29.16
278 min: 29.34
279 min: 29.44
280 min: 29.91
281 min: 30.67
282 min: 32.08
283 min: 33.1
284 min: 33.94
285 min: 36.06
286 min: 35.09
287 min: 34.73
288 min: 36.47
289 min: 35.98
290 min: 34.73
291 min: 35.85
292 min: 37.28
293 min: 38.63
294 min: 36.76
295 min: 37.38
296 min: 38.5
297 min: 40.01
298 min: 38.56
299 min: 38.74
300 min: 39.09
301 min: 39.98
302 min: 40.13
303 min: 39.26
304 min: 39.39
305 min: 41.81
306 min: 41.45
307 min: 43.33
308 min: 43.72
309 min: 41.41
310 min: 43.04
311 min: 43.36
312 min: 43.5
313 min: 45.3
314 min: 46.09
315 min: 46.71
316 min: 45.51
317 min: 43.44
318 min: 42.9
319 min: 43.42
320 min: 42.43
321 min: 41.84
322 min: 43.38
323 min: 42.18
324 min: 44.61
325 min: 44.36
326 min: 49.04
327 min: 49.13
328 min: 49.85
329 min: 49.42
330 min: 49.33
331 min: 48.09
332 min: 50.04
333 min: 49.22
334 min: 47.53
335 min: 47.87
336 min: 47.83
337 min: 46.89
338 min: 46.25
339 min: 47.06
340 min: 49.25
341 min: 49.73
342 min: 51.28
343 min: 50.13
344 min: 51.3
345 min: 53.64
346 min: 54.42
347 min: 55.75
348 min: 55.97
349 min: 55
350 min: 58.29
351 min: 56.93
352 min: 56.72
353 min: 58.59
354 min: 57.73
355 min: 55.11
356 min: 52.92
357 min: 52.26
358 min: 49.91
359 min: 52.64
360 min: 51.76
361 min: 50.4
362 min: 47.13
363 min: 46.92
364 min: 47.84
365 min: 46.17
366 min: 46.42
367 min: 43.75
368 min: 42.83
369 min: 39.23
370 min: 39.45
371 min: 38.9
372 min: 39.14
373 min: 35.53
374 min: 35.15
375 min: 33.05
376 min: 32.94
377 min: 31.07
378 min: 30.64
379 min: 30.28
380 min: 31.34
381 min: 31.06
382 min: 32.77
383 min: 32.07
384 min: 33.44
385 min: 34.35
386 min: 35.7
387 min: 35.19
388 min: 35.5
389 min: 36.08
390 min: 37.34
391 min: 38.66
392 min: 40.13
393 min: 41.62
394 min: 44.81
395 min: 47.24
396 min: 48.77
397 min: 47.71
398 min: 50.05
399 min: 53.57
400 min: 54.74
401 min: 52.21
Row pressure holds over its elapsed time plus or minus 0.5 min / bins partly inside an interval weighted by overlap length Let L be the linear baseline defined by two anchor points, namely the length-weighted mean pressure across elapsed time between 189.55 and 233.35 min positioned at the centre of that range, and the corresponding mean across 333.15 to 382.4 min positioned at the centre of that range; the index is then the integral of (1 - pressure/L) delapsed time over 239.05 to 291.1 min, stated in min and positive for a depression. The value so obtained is 6.6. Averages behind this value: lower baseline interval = 31.1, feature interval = 32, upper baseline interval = 46.3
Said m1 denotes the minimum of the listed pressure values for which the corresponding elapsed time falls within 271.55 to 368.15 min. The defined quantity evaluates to 28.48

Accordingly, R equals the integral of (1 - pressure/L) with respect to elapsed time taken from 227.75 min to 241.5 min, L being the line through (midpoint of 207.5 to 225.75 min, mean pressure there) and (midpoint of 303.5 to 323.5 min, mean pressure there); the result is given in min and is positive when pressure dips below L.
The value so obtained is 0.9 min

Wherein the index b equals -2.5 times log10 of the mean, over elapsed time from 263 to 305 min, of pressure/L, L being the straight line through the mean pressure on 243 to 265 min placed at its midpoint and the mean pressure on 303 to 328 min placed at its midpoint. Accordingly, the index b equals 0.10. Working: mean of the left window 31.9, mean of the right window 43.8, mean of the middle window 34.3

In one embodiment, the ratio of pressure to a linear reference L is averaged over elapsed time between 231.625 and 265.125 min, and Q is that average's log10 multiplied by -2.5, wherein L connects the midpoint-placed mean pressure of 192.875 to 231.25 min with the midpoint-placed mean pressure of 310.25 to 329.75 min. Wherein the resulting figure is 0.123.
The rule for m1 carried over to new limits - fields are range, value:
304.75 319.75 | 41.41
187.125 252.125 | 21.77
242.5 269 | 29.96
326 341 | 46.25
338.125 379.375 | 30.28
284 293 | 33.94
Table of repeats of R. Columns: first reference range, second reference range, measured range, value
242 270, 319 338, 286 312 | 1.0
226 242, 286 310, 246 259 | 0.9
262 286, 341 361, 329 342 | 0.3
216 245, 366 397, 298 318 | -4.2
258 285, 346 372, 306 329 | -1.8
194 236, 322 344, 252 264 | 1.9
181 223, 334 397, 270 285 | 2.2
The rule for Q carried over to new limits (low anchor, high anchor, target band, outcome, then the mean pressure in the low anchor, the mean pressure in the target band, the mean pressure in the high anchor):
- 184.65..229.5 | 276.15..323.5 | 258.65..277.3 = 0.140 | 30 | 31.4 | 38.8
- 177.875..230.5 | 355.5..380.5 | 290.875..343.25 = -0.161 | 29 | 44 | 41.9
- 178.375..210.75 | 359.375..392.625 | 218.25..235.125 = -0.129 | 26.8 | 32.5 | 38.3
